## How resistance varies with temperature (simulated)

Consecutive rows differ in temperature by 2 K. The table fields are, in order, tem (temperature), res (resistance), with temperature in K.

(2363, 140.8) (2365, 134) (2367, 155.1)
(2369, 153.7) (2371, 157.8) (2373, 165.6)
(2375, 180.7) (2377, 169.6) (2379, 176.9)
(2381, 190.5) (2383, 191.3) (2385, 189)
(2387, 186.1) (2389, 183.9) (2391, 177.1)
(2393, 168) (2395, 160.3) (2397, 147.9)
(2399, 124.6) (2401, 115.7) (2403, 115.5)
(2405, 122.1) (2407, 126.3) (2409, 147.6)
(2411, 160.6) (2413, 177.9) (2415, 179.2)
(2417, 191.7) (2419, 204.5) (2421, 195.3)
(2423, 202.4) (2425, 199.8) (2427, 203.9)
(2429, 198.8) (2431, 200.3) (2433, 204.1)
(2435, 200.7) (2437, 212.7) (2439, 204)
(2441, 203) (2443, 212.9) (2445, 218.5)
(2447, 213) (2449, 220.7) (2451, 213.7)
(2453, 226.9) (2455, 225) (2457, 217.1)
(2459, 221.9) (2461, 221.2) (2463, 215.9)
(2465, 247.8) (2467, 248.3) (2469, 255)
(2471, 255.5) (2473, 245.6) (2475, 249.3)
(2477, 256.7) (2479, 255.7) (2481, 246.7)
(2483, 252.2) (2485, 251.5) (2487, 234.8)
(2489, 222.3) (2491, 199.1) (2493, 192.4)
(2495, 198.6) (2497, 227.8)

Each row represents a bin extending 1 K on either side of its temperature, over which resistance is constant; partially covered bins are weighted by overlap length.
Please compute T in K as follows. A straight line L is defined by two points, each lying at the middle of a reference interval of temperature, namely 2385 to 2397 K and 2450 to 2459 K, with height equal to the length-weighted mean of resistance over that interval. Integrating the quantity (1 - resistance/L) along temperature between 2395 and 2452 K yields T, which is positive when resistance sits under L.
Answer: 4.8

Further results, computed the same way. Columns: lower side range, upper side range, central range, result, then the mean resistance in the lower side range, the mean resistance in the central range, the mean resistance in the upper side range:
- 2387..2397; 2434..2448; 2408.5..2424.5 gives 0.5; 171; 184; 209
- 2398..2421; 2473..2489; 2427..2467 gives -2.5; 153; 215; 248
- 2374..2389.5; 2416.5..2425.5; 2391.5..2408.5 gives 4.8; 183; 137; 199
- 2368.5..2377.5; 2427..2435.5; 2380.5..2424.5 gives 4.1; 166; 166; 201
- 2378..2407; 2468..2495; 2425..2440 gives -0.7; 159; 203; 238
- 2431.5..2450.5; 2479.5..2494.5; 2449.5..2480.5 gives -2.4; 210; 237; 228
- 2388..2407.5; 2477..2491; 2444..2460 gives -1.1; 145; 220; 242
